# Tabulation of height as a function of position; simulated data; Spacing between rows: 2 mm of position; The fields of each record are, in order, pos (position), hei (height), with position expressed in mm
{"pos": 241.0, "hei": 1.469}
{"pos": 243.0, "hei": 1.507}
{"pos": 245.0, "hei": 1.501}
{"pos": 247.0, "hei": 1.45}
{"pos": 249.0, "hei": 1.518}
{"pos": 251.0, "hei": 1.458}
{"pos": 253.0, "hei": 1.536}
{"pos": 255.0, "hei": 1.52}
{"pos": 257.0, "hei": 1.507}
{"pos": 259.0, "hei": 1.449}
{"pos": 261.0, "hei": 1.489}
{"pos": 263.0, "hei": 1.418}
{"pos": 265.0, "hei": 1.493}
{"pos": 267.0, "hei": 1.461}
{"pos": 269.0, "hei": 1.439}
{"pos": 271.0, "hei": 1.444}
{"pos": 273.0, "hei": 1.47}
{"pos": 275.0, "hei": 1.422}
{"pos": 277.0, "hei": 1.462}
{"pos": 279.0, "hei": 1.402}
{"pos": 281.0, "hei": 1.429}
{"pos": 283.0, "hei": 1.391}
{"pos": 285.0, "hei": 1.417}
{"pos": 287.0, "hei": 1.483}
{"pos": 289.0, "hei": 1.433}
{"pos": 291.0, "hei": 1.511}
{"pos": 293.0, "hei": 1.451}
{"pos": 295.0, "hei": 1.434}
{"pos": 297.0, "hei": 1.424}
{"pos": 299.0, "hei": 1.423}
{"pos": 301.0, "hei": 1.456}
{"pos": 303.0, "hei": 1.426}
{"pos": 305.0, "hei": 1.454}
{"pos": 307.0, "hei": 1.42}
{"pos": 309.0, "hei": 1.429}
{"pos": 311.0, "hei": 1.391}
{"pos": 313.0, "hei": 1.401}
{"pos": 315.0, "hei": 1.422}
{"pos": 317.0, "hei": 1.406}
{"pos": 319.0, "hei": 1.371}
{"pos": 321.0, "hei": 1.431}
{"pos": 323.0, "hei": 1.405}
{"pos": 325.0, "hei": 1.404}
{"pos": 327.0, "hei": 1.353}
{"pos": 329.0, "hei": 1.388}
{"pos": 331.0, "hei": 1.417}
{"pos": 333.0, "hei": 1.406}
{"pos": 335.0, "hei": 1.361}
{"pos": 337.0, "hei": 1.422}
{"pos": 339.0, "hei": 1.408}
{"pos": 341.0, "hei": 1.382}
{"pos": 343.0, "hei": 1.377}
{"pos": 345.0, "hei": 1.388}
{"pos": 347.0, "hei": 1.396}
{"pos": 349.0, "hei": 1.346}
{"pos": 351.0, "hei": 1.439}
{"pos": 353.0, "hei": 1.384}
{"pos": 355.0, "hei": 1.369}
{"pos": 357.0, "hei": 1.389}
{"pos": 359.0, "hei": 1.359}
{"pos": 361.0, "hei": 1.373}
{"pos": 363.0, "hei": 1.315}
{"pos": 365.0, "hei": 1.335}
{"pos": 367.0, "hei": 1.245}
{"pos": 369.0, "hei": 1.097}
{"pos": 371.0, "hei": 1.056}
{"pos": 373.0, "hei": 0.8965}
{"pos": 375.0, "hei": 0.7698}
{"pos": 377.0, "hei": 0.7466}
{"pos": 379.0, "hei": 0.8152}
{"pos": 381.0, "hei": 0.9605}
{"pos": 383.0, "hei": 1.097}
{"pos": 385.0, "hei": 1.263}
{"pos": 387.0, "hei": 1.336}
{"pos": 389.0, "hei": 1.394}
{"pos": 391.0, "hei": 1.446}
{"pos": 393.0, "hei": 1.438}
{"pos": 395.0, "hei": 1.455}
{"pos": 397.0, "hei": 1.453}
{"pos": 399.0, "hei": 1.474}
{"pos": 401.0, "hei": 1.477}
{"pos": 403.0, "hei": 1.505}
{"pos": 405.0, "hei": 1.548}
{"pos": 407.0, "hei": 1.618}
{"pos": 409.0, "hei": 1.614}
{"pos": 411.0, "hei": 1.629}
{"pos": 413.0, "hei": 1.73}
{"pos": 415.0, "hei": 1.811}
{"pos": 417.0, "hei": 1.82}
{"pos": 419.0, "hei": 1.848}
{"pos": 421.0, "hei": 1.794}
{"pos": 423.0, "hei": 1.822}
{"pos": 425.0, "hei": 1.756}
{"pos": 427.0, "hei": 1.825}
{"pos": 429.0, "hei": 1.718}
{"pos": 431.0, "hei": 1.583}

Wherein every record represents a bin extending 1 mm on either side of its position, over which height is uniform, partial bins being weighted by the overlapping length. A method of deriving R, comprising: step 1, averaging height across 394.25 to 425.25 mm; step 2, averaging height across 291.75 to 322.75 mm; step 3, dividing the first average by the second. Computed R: 1.16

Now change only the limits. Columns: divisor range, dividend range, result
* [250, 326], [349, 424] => 0.96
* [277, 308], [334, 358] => 0.97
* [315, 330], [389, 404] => 1.05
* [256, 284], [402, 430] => 1.19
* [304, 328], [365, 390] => 0.76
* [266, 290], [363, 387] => 0.73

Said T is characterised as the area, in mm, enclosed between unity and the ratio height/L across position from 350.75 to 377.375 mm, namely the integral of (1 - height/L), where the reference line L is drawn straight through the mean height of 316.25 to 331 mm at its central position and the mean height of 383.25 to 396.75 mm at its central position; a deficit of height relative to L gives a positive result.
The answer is 3.50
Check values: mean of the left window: 1.4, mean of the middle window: 1.2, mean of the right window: 1.38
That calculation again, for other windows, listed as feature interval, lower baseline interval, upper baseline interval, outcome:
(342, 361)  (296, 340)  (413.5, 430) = 1.9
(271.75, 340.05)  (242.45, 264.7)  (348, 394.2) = -2.9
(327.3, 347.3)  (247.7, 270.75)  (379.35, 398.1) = -0.3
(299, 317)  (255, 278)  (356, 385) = -1.4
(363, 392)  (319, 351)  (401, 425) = 8.3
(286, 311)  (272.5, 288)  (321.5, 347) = -0.4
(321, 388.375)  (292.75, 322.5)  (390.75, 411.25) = 9.1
